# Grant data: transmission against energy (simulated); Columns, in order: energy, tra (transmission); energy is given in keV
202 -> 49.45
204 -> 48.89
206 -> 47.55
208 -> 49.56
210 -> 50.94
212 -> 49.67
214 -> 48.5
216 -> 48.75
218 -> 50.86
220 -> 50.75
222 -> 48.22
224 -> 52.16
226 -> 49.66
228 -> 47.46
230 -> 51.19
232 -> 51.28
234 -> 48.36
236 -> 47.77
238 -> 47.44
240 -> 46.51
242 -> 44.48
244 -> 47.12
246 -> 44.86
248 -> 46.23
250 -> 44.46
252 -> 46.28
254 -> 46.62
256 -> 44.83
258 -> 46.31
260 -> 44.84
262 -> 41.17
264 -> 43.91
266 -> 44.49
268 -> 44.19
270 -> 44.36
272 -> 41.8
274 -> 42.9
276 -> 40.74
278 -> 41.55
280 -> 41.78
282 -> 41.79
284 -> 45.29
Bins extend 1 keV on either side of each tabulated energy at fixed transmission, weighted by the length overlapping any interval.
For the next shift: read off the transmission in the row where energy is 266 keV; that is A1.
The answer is 44.49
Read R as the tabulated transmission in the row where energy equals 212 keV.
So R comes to 49.67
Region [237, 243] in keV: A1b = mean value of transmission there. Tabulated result 46.1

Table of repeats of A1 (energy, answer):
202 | 49.45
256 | 44.83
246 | 44.86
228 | 47.46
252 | 46.28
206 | 47.55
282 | 41.79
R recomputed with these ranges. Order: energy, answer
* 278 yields 41.55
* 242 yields 44.48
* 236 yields 47.77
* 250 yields 44.46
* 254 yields 46.62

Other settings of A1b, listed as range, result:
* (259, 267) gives 43.6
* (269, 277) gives 42.5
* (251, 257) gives 45.9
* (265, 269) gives 44.3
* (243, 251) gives 45.7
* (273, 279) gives 41.7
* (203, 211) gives 49.2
